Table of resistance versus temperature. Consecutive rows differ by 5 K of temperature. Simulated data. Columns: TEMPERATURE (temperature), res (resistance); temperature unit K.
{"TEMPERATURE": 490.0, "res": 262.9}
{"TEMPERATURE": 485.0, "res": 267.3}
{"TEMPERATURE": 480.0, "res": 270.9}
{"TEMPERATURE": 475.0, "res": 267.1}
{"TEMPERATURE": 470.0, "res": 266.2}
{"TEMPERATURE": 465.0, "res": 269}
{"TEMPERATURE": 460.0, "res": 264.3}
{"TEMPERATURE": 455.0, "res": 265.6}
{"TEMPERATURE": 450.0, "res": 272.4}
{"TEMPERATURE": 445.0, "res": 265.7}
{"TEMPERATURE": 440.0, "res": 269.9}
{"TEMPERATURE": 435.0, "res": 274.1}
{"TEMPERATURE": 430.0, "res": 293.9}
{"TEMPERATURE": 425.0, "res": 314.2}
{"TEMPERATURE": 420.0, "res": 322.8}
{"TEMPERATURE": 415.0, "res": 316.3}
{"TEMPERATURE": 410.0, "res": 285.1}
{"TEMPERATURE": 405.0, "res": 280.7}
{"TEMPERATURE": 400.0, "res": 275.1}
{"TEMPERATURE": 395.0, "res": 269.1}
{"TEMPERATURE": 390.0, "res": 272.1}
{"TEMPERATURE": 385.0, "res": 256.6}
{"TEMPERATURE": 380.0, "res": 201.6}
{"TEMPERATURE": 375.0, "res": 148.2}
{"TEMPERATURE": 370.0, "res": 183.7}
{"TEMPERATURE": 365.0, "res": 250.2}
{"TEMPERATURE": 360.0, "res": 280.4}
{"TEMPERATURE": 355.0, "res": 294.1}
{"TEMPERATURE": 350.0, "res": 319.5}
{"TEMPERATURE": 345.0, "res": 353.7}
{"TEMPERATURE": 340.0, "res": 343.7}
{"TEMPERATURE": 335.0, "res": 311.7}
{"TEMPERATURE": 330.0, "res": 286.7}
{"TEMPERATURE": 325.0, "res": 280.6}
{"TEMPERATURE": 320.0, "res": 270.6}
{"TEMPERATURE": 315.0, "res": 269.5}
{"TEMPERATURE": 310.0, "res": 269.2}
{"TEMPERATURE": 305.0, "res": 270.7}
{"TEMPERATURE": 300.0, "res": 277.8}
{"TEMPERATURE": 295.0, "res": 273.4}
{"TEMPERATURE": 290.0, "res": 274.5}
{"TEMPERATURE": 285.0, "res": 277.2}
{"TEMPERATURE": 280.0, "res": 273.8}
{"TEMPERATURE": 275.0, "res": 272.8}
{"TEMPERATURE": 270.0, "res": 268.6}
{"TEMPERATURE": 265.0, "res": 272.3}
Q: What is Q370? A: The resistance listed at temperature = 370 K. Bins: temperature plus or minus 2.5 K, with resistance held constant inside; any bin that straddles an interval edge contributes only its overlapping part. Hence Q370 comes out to 183.7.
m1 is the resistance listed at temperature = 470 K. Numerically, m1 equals 266.2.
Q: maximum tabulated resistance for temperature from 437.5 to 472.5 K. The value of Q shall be 272.4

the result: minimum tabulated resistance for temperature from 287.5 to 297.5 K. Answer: 273.4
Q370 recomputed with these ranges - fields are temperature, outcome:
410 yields 285.1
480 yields 270.9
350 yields 319.5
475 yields 267.1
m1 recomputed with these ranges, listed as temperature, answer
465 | 269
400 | 275.1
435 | 274.1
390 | 272.1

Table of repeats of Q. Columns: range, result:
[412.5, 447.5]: 322.8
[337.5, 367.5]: 353.7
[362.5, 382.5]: 250.2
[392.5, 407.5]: 280.7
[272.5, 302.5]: 277.8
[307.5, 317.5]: 269.5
